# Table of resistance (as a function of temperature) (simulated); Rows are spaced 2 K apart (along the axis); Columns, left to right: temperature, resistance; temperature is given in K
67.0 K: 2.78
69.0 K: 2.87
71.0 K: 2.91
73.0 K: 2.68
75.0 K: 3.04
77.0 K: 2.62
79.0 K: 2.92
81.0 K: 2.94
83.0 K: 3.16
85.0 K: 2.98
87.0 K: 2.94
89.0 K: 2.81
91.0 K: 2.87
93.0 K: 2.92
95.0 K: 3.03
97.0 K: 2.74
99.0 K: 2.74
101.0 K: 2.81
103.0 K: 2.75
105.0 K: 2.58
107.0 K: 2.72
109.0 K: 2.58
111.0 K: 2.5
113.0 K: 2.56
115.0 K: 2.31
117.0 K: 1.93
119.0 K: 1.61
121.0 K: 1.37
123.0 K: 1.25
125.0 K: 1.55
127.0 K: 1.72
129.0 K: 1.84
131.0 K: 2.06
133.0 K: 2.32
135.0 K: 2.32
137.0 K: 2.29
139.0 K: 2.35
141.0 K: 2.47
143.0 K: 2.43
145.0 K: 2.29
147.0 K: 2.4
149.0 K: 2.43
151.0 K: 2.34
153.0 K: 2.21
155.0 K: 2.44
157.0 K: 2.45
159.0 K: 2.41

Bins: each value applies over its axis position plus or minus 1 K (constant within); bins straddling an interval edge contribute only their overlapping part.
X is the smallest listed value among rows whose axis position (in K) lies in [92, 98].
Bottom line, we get 2.74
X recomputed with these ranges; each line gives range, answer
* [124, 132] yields 1.55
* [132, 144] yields 2.29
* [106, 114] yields 2.5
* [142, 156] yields 2.21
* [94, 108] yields 2.58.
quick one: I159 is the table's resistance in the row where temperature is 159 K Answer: 2.41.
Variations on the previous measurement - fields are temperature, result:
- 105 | 2.58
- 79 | 2.92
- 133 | 2.32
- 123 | 1.25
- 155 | 2.44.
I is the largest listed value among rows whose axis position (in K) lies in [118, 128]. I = 1.72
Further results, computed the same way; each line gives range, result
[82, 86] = 3.16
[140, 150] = 2.47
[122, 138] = 2.32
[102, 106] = 2.75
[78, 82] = 2.94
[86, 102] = 3.03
